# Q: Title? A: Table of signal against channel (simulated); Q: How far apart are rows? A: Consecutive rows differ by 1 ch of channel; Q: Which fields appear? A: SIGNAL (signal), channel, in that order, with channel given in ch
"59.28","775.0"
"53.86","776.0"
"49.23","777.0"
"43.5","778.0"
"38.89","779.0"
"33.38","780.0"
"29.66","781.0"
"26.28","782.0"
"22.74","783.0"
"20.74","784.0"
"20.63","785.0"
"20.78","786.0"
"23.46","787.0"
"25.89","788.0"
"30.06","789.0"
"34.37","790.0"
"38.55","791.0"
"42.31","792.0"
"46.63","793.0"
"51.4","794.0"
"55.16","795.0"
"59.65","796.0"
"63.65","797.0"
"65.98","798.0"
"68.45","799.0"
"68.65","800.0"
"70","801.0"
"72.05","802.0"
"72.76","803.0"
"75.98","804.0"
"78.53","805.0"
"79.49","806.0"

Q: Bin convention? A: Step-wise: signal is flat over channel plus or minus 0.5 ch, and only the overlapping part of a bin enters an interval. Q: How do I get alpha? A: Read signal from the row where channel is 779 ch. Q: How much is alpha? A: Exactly 38.89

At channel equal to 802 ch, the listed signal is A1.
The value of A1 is 72.05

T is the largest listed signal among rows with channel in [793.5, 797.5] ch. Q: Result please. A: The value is 63.65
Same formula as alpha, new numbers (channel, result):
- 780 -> 33.38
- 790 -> 34.37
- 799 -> 68.45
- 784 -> 20.74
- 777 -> 49.23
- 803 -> 72.76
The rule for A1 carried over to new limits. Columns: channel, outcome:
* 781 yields 29.66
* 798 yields 65.98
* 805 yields 78.53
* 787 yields 23.46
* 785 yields 20.63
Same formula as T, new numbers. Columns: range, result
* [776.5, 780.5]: 49.23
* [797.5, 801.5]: 70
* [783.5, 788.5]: 25.89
